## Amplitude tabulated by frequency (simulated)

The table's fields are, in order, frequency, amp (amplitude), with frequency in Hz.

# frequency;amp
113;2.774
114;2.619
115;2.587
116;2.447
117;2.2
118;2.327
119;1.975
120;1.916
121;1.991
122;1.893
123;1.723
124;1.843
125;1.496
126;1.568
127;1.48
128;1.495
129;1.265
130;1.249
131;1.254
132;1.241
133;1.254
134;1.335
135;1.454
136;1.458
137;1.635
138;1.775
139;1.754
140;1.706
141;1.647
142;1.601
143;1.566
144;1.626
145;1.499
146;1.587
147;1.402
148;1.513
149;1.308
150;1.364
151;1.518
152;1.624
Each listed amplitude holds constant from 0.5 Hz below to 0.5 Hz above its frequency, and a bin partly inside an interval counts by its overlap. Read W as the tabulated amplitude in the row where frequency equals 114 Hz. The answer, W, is 2.619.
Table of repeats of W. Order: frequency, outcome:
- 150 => 1.364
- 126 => 1.568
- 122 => 1.893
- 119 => 1.975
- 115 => 2.587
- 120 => 1.916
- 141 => 1.647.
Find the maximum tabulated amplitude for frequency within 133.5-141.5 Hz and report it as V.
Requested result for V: 1.775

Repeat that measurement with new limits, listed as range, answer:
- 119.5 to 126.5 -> 1.991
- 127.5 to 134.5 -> 1.495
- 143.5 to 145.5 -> 1.626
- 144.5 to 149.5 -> 1.587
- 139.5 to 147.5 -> 1.706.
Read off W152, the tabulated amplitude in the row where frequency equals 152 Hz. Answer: 1.624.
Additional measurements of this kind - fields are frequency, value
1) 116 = 2.447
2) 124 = 1.843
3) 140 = 1.706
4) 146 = 1.587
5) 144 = 1.626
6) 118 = 2.327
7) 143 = 1.566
